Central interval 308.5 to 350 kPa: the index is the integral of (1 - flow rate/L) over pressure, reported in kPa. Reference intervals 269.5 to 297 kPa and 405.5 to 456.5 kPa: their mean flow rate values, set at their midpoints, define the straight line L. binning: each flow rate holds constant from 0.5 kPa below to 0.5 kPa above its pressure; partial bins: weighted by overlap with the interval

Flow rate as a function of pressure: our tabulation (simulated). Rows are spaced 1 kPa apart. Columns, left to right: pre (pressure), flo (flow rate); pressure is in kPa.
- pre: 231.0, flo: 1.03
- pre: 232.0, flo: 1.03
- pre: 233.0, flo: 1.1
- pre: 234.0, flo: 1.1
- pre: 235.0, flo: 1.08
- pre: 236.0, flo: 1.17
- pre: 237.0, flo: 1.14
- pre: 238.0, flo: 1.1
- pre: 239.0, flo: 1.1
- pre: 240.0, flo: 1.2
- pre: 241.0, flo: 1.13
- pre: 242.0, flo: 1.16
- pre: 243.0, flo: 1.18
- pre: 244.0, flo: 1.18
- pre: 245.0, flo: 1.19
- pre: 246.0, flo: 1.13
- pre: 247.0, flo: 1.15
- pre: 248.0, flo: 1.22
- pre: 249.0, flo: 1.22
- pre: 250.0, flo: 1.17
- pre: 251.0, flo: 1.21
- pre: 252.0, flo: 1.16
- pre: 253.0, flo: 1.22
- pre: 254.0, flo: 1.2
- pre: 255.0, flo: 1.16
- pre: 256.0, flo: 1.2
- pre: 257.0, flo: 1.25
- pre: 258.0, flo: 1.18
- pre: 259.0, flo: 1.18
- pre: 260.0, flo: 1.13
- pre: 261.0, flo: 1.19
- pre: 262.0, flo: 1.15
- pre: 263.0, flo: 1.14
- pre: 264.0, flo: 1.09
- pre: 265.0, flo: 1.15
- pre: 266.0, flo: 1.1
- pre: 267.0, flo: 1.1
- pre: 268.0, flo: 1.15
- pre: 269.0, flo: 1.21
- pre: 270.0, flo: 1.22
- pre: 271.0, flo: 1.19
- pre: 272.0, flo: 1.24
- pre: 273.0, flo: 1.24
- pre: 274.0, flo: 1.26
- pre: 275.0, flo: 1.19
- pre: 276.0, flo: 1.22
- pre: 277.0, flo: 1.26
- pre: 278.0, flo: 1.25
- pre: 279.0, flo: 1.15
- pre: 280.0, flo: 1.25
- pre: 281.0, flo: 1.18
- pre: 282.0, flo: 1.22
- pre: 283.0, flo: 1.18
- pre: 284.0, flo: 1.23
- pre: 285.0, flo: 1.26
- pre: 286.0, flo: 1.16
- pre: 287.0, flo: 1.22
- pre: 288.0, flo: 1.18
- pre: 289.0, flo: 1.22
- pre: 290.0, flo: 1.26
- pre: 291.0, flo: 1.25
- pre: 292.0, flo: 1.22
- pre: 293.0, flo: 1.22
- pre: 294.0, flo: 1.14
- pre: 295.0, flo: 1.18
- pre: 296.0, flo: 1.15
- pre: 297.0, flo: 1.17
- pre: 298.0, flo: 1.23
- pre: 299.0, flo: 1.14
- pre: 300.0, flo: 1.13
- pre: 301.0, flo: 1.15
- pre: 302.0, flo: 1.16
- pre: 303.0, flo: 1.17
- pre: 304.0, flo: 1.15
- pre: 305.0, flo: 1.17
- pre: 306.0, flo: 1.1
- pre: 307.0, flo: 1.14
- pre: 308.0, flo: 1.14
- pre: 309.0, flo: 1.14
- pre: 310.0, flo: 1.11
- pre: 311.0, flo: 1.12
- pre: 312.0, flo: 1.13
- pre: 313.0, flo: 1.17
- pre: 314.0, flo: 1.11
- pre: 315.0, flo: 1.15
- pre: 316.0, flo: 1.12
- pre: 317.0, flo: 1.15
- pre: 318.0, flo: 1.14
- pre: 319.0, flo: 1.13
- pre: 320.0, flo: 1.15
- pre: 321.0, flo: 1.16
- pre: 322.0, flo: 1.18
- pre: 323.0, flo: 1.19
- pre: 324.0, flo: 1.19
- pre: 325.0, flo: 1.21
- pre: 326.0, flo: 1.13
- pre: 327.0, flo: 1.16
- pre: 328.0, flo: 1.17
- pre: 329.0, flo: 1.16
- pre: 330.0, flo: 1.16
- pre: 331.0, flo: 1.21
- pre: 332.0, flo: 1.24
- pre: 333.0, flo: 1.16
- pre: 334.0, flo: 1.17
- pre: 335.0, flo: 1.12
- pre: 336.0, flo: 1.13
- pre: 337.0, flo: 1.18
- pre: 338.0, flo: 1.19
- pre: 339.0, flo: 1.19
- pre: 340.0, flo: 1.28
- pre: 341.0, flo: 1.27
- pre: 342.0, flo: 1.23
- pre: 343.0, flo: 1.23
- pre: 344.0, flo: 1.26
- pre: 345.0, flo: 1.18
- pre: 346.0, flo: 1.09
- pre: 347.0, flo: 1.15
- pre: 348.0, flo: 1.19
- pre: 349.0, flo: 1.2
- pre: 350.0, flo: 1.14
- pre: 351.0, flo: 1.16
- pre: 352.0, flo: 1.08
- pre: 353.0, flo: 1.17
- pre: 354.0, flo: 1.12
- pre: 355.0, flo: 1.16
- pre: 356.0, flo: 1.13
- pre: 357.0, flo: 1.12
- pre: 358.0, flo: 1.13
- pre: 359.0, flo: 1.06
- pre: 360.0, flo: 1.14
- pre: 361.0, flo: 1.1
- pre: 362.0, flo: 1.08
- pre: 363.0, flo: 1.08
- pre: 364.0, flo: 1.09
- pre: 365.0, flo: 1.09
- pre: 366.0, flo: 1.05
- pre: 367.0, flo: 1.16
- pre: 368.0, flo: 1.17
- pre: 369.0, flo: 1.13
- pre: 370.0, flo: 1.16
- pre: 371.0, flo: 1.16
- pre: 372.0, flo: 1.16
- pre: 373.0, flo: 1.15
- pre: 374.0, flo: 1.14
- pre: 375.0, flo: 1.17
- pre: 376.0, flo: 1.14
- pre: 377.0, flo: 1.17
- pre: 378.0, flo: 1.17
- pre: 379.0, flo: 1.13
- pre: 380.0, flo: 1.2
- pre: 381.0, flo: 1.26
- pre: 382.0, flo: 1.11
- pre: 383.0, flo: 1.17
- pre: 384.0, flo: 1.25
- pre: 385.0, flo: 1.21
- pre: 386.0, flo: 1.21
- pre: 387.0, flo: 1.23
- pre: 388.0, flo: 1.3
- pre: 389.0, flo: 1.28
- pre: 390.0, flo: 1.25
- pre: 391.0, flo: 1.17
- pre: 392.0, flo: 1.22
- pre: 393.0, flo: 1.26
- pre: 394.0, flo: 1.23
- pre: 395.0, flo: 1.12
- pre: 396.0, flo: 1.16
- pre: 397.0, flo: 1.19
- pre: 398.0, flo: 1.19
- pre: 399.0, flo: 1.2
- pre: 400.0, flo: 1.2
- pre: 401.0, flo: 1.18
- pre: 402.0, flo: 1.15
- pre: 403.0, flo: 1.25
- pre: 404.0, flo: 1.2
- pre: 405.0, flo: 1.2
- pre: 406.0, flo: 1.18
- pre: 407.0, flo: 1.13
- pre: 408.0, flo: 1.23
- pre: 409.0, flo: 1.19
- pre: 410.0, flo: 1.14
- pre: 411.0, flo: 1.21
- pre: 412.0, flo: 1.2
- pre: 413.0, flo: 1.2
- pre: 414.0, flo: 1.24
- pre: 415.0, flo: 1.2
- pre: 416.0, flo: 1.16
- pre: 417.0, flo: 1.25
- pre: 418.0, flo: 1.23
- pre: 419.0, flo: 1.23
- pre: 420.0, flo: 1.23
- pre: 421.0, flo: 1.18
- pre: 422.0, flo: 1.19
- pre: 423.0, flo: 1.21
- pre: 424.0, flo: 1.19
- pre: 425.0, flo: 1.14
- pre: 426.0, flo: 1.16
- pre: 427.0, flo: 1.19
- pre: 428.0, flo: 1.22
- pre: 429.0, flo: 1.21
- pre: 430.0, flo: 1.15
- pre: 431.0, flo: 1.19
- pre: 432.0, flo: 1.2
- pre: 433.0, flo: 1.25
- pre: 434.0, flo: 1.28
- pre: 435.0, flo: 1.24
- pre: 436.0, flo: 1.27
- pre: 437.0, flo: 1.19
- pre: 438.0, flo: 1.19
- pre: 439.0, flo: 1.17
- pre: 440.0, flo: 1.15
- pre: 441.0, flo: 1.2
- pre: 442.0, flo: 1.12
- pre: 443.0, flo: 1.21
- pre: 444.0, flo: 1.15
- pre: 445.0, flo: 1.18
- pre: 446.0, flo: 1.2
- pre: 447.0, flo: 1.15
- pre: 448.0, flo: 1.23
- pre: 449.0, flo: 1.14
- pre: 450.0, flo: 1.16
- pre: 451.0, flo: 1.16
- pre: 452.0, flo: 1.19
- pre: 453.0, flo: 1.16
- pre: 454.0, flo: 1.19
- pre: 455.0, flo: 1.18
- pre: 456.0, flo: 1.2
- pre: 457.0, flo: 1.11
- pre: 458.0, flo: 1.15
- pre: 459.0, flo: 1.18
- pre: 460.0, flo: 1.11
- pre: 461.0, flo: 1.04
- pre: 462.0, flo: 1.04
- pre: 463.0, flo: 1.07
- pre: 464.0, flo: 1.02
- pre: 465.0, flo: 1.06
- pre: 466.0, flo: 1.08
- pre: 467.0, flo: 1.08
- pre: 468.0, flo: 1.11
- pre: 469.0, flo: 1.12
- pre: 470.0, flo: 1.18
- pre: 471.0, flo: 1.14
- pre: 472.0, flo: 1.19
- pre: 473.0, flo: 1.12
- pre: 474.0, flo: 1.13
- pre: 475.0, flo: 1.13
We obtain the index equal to 1.2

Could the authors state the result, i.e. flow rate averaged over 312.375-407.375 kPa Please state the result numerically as 1.17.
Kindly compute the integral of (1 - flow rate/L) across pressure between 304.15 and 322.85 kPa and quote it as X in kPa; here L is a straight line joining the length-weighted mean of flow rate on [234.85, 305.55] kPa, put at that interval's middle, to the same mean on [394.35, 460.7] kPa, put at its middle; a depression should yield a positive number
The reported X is 0.7 kPa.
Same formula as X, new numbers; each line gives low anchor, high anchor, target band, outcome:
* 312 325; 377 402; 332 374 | 0.89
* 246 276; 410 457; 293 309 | 0.38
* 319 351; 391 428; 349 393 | 1.08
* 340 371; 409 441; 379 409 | -0.66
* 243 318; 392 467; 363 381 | 0.51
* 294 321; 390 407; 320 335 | -0.24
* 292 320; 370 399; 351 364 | 0.69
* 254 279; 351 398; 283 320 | 0.33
